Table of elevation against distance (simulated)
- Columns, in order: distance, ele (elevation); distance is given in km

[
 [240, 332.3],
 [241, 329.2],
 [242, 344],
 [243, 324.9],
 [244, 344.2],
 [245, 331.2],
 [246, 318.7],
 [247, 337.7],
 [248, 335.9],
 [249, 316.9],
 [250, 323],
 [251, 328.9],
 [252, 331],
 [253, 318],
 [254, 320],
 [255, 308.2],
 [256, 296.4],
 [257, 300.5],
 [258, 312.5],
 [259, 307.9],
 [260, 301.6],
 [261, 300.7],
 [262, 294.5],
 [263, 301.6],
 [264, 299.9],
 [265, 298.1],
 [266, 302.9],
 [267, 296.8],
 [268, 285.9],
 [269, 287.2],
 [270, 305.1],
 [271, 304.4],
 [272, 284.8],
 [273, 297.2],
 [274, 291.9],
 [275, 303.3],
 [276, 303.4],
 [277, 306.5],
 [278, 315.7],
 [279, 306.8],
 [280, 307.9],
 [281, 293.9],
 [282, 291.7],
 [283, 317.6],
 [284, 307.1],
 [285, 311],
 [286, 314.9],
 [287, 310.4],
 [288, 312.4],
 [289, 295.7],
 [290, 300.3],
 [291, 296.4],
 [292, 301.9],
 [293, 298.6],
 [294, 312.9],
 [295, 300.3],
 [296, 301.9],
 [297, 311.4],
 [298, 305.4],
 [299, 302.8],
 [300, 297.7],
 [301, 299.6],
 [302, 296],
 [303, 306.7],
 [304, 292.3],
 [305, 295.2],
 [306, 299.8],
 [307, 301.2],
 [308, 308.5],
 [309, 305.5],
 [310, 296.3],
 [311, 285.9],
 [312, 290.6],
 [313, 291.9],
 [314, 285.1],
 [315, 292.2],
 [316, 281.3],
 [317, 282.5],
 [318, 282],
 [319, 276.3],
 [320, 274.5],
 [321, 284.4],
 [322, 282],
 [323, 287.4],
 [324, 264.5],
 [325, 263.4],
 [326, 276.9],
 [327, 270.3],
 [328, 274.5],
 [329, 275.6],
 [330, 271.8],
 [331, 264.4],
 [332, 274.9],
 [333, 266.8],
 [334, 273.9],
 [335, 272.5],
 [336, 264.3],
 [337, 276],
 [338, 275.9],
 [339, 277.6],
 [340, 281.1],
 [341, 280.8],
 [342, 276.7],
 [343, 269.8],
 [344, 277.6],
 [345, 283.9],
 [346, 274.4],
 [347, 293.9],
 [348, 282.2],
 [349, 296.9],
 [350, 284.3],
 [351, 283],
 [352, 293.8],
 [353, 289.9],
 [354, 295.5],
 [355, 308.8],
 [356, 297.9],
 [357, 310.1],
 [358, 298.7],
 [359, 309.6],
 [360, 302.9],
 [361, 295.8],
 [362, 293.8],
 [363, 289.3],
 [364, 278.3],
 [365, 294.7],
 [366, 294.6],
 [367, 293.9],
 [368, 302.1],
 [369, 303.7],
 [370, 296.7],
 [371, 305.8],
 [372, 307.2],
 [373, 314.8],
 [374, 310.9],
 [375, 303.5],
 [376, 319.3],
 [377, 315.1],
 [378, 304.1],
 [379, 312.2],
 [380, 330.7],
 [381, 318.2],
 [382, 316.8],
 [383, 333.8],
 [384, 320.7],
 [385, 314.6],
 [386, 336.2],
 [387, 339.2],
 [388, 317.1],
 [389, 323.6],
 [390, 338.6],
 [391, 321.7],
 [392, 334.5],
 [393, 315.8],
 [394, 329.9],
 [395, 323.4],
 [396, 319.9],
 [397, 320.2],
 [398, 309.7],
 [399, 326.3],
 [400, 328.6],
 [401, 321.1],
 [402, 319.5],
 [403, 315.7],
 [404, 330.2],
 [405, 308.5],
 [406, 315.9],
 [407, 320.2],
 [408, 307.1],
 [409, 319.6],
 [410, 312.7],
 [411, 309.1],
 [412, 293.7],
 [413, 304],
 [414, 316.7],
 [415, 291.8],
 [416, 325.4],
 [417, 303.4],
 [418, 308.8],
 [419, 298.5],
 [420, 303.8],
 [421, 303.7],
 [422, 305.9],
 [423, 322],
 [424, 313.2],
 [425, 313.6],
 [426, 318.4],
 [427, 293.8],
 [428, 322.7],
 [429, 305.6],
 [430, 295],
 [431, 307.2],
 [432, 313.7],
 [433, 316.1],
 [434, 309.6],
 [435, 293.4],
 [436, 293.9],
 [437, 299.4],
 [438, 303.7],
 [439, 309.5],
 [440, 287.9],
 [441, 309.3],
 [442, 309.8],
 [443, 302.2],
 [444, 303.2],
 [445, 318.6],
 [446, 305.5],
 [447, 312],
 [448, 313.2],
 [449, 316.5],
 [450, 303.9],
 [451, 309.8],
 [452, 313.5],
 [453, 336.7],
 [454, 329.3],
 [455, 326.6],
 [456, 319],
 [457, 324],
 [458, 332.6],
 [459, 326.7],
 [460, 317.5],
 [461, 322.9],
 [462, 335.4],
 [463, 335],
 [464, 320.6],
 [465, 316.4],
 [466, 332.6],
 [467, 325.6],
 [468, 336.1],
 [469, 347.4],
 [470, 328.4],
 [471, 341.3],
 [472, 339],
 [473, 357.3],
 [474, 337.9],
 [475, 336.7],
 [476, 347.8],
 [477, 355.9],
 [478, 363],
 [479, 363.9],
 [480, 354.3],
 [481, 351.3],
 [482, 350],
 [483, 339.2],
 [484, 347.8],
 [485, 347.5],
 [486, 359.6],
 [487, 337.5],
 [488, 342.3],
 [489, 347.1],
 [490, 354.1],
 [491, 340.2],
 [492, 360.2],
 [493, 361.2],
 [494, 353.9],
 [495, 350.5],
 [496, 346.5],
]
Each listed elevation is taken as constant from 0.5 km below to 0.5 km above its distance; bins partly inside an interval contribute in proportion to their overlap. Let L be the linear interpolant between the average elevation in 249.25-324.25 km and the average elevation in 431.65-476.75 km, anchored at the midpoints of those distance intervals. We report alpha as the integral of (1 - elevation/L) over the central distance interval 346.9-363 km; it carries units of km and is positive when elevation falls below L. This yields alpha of 0.7 km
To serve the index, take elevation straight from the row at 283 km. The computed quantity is 317.6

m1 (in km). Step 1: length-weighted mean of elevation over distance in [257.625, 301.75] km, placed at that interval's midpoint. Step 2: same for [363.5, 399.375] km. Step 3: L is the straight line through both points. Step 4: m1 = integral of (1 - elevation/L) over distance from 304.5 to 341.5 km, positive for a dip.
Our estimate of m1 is 3.2 km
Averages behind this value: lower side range 302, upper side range 315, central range 281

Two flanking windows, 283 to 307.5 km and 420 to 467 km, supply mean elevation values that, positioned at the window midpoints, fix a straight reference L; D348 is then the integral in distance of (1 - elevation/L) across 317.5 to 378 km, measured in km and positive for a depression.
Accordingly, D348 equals 3.8 km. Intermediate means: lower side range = 303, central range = 287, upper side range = 314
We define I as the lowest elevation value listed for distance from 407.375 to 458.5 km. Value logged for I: 287.9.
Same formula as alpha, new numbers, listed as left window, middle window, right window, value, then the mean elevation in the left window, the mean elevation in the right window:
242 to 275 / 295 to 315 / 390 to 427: 0.84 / 310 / 315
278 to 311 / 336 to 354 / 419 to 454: 1.35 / 303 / 309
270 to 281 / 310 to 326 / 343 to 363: 0.80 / 302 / 293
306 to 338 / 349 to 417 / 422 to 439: -3.45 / 281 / 308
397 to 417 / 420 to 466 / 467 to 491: 2.41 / 314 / 347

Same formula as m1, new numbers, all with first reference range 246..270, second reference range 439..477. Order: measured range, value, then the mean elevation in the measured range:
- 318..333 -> 1.9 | 274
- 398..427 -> 0.7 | 312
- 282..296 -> 0.3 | 305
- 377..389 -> -0.1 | 322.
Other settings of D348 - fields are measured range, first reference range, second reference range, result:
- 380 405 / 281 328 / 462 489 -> -0.3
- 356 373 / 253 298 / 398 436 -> 0.5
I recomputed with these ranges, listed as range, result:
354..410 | 278.3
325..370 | 263.4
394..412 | 293.7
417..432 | 293.8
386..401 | 309.7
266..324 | 264.5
